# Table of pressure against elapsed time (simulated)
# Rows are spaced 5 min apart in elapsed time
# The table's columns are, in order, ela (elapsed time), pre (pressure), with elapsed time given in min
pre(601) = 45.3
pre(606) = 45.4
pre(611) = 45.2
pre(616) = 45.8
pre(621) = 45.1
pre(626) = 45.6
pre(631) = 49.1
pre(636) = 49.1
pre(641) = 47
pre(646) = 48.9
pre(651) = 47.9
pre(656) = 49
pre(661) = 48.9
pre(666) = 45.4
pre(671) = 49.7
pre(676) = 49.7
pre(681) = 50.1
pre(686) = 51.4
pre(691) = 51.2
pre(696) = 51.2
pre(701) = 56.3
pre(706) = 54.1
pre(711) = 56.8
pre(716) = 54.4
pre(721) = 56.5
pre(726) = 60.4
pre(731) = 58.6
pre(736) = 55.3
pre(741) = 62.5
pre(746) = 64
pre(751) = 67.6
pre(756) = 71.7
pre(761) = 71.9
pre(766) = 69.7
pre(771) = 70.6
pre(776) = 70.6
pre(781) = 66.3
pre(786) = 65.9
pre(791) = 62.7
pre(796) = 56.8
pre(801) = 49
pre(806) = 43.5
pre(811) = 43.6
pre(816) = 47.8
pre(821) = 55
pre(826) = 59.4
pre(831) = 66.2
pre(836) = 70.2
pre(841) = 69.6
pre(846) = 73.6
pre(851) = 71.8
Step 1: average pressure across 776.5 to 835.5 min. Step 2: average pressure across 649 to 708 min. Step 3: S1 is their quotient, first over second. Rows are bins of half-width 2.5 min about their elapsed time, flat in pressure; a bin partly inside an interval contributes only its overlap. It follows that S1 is 1.1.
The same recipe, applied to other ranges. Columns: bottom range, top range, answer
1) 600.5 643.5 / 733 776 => 1.44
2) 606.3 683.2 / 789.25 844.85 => 1.20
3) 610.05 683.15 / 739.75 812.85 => 1.31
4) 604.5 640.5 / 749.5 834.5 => 1.31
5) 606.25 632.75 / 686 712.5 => 1.16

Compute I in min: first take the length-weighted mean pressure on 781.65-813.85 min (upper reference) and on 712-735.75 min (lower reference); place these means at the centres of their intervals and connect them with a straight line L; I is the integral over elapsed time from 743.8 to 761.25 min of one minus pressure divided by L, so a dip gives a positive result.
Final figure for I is -3.9 min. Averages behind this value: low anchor 57.2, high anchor 54.3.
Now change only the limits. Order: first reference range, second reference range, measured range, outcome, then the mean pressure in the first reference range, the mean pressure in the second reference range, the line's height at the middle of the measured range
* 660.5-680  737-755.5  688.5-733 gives 1.3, 48.5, 64.7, 57.1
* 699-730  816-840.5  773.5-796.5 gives -2.1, 56.5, 61.7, 59.8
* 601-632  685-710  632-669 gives 0.6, 45.8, 53.2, 48.9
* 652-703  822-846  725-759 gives -3.7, 50.2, 66.4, 56.9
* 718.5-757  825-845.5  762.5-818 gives 4.8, 61.7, 67.6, 64.9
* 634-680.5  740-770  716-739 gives 1.9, 48.5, 68.3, 62.7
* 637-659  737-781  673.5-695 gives 1.6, 48.3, 68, 54.7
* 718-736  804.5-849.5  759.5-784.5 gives -4.7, 57.9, 59.4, 58.6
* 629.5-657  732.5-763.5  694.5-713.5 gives 1.1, 48.5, 65.3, 58.2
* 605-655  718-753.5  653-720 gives 3.5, 47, 60.6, 54.3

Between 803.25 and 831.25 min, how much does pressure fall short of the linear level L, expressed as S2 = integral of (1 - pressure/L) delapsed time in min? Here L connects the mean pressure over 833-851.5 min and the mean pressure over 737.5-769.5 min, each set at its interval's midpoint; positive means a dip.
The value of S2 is 7.5 min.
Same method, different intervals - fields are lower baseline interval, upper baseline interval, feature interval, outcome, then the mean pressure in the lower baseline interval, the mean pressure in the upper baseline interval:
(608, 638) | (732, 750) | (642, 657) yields 0.4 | 46.6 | 61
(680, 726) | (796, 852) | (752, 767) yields -3.9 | 54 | 58.6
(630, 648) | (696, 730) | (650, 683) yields 1.7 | 48.5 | 56.1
